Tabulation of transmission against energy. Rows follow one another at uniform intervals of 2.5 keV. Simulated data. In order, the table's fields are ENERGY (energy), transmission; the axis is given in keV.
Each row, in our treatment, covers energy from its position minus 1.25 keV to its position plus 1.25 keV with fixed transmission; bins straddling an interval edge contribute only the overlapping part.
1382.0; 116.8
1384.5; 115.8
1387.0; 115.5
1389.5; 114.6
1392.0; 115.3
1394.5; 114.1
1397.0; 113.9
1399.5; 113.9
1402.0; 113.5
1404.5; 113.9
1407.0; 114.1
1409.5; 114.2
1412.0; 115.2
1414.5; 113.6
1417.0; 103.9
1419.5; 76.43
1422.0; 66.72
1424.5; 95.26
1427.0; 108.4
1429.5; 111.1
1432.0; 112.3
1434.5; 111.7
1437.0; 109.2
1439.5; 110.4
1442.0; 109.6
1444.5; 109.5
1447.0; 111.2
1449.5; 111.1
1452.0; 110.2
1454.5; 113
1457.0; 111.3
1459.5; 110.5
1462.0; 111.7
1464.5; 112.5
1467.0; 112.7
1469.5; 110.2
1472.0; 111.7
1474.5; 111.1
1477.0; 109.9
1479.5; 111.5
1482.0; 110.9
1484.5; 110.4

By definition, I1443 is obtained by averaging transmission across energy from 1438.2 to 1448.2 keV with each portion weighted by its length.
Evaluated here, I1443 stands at 110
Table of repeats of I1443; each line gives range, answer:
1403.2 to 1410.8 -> 114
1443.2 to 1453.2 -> 110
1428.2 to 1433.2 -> 112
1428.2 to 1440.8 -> 111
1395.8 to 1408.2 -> 114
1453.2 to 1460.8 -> 112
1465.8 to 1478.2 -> 111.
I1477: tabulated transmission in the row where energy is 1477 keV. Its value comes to 109.9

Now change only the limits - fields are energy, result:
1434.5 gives 111.7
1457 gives 111.3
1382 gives 116.8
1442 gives 109.6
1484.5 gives 110.4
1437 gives 109.2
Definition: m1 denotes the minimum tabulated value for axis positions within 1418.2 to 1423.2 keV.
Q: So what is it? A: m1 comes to 66.72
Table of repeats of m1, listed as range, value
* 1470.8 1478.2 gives 109.9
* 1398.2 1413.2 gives 113.5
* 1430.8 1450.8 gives 109.2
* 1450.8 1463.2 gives 110.2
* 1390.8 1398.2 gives 113.9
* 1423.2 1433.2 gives 95.26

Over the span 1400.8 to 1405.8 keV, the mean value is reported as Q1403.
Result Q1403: 114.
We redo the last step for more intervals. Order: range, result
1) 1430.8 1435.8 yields 112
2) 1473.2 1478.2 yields 111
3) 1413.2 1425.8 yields 91.3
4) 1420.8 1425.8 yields 81.4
